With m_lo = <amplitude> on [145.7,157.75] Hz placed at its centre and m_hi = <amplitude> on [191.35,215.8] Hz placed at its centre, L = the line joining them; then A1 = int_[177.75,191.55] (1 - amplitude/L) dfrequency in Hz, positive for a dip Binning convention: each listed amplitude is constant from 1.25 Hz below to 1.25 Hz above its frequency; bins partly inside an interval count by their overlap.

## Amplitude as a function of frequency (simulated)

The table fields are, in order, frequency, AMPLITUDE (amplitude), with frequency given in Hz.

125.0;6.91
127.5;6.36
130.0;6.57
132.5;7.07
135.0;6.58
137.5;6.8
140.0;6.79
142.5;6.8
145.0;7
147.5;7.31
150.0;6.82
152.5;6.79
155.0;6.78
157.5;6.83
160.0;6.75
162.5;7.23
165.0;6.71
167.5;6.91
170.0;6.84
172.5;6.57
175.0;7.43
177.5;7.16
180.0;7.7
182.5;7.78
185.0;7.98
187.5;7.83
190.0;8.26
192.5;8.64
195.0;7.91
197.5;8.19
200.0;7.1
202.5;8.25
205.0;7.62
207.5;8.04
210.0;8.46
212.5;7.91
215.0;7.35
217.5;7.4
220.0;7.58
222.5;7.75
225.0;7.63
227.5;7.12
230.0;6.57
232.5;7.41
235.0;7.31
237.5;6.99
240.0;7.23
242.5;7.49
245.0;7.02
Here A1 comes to -0.5 Hz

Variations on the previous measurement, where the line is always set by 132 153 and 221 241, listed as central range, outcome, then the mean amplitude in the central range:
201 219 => -1.7 Hz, 7.85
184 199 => -2.2 Hz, 8.12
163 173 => 0.3 Hz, 6.81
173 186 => -0.9 Hz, 7.54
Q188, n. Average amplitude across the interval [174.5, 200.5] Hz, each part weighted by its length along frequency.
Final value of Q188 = 7.85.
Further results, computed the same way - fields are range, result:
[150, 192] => 7.24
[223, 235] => 7.23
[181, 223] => 7.89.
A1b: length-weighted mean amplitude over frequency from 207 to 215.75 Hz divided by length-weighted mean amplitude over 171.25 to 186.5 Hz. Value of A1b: 1.07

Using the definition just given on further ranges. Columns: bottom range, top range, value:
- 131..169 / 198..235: 1.10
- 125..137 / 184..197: 1.22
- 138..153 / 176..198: 1.15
